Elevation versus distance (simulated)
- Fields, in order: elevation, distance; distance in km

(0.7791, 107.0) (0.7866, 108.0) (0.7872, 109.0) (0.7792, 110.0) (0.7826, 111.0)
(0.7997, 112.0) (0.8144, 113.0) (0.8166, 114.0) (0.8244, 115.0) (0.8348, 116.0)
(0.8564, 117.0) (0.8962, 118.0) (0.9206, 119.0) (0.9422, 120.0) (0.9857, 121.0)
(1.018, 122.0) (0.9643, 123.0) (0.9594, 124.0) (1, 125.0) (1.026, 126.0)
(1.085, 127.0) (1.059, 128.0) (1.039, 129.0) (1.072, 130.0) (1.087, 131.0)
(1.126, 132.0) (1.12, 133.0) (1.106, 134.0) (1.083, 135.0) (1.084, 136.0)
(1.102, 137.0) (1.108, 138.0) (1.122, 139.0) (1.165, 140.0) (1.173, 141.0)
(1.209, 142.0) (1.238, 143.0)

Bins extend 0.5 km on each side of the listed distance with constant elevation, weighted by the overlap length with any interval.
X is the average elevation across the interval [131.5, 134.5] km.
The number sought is 1.12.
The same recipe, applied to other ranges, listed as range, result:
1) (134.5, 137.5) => 1.09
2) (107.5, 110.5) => 0.784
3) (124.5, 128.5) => 1.04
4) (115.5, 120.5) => 0.89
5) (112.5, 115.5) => 0.818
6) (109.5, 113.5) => 0.794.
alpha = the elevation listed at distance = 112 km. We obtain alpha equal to 0.7997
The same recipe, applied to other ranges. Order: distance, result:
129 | 1.039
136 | 1.084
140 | 1.165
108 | 0.7866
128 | 1.059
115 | 0.8244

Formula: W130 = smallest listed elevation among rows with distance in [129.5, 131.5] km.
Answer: 1.072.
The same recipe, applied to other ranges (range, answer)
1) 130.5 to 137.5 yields 1.083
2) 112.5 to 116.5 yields 0.8144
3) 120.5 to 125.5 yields 0.9594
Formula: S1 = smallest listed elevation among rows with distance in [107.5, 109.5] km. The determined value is 0.7866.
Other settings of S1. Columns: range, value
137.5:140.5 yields 1.108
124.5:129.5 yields 1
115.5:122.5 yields 0.8348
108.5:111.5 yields 0.7792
